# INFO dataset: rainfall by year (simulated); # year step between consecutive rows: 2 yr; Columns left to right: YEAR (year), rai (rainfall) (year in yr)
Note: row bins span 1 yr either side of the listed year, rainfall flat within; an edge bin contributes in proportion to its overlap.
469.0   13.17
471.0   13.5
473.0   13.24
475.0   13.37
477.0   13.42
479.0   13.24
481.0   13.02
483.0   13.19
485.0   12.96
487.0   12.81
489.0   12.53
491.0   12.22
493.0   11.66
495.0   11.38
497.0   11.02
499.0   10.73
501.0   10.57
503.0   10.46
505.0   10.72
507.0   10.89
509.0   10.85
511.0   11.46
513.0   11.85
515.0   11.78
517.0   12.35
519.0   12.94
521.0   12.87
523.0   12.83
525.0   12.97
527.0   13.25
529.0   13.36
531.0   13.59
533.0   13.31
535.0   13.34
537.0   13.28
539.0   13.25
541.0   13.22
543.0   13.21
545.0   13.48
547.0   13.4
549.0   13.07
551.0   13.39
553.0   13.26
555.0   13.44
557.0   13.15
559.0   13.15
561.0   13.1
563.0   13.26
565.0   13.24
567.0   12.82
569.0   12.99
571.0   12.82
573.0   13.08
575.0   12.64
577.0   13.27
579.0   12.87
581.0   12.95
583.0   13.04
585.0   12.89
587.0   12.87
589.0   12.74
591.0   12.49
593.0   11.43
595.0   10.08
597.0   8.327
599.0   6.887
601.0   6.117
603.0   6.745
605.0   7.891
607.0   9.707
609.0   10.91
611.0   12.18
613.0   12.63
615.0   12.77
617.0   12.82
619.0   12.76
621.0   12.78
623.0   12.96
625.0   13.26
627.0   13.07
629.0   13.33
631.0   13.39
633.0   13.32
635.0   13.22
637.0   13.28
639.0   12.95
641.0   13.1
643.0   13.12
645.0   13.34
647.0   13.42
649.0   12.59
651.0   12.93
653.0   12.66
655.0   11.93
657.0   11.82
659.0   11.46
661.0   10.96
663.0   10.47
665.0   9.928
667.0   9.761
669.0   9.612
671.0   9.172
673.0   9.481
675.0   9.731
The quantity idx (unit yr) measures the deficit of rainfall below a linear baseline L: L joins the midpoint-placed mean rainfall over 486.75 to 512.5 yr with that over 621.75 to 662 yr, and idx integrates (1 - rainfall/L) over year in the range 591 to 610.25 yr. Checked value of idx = 5.36 yr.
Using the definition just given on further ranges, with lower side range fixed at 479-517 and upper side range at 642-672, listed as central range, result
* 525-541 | -2.2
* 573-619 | 1.7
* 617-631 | -1.8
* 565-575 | -1.1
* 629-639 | -1.5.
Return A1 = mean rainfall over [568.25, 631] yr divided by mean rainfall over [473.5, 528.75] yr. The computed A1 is 0.96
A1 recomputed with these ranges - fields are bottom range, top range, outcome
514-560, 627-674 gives 0.91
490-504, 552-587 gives 1.17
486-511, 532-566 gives 1.17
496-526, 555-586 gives 1.12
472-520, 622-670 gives 1.03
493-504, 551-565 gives 1.21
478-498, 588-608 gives 0.75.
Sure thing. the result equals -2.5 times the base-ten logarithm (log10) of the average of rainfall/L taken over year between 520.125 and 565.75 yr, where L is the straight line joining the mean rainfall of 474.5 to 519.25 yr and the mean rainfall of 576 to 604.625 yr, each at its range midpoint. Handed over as -0.16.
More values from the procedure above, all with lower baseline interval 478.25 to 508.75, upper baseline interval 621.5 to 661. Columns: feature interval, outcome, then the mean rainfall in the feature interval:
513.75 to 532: -0.076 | 12.9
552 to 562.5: -0.083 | 13.2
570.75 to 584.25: -0.048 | 13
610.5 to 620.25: 0.001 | 12.7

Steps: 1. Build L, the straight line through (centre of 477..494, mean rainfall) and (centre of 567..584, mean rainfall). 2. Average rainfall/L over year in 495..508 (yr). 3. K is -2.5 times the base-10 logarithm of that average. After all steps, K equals 0.18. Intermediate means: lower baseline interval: 12.7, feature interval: 10.8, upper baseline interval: 12.9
